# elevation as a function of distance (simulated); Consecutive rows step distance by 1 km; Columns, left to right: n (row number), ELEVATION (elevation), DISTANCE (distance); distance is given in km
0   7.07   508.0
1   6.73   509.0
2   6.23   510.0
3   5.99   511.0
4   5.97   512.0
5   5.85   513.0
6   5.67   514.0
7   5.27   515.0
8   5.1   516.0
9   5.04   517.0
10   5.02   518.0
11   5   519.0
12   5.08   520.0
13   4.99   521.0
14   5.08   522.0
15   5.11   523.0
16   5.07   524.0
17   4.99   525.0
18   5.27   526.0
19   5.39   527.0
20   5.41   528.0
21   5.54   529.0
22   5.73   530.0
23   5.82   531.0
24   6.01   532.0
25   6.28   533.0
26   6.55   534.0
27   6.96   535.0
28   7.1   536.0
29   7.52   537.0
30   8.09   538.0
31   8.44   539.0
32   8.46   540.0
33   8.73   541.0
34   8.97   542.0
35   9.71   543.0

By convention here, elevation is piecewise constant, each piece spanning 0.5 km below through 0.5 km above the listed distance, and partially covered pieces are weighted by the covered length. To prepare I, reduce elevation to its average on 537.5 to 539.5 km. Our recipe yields 8.27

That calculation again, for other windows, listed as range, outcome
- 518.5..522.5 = 5.04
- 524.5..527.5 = 5.22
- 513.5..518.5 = 5.22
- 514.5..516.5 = 5.18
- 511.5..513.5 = 5.91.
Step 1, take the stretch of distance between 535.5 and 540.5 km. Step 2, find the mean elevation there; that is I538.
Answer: 7.92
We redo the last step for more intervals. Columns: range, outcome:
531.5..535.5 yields 6.45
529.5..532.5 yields 5.85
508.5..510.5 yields 6.48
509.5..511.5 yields 6.11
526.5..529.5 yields 5.45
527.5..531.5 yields 5.62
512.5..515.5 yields 5.6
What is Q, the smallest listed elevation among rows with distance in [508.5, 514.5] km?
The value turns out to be 5.67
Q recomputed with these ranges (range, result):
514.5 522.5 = 4.99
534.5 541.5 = 6.96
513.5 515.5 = 5.27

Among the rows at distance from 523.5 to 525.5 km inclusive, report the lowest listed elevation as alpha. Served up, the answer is 4.99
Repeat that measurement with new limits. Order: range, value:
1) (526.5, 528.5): 5.39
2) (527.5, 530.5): 5.41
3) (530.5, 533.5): 5.82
